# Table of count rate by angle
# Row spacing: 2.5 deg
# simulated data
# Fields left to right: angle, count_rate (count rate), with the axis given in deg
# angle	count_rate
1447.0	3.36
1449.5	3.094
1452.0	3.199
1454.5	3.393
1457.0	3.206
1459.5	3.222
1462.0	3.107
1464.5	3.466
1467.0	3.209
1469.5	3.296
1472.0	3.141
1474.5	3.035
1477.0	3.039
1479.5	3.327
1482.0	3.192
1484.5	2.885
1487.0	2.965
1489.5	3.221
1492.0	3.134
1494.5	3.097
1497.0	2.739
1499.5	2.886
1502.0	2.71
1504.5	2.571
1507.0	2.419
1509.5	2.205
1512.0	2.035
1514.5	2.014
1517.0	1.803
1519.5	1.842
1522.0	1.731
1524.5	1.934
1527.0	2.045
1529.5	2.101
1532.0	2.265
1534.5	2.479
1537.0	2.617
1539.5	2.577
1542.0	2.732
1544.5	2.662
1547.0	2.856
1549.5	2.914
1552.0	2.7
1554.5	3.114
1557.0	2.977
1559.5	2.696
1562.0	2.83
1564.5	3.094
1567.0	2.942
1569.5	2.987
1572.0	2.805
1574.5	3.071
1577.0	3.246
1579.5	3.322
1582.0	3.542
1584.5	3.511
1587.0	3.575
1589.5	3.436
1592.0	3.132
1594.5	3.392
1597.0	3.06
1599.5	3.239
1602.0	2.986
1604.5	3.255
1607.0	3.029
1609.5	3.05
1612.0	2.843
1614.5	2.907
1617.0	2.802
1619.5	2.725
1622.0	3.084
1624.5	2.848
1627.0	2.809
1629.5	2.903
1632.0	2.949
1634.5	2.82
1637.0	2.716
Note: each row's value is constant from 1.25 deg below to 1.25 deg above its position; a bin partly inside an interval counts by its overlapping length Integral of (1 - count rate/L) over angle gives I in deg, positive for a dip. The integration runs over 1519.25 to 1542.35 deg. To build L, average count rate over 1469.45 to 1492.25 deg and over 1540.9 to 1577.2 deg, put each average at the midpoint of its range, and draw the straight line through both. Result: 5.8 deg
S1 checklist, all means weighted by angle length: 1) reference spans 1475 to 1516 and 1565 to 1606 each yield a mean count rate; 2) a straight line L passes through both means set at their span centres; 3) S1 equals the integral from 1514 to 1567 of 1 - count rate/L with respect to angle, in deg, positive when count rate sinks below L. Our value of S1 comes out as 9.0 deg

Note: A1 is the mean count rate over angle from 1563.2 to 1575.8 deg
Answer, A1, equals 2.98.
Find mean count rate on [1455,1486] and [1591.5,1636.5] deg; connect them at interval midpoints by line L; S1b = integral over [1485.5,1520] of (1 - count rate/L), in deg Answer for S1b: 6.32 deg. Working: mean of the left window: 3.18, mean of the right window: 2.98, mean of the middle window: 2.56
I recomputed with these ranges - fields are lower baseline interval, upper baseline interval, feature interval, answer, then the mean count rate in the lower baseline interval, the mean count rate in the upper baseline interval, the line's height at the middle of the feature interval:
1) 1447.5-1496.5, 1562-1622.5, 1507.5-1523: 5.8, 3.17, 3.12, 3.15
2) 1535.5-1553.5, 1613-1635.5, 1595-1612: -1.6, 2.72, 2.87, 2.83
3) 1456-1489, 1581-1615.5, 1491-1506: 1.5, 3.16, 3.21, 3.17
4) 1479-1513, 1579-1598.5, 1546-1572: 2.3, 2.81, 3.37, 3.19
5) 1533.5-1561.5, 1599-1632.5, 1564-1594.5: -4.1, 2.76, 2.95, 2.85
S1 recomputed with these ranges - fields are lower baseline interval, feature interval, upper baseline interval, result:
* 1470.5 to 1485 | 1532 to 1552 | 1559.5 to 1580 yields 2.5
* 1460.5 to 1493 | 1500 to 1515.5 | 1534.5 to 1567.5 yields 3.4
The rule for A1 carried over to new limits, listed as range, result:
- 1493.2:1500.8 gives 2.91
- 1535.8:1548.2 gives 2.69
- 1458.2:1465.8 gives 3.26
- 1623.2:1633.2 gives 2.88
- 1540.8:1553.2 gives 2.77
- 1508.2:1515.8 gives 2.09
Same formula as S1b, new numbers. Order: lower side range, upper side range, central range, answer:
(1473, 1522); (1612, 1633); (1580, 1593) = -2.88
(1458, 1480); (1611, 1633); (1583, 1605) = -2.68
